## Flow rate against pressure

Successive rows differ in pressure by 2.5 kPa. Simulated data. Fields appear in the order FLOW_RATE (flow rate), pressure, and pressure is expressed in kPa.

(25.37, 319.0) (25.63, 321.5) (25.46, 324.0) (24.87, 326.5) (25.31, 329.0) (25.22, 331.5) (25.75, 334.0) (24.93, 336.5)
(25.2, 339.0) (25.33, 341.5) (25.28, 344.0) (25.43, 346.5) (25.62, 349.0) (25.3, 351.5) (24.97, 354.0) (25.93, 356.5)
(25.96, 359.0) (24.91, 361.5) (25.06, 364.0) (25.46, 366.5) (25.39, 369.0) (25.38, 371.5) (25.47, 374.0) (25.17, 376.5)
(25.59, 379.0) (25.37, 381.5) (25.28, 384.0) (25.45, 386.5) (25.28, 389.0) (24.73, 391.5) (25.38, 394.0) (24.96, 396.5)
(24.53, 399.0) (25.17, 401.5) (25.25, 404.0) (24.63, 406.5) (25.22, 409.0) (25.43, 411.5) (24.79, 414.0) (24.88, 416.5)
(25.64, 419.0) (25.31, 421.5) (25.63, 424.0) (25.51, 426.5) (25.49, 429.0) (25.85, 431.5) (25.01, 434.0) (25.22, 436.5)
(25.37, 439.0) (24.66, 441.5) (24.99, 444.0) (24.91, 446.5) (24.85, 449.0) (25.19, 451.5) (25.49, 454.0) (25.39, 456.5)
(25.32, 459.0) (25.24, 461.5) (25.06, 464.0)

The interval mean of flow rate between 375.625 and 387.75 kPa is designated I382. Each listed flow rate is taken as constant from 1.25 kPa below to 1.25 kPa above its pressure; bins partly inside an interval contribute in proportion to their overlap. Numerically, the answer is 25.4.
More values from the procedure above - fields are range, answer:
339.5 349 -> 25.4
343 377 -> 25.4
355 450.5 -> 25.2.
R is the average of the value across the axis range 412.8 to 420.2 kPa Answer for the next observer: 25.1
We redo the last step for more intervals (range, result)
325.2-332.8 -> 25.1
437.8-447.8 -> 25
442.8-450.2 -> 24.9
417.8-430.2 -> 25.5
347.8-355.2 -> 25.3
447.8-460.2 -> 25.2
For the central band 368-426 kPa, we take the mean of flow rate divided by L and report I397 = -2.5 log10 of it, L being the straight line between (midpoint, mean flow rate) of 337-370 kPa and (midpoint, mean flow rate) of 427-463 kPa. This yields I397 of 0.00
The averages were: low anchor 25.4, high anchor 25.2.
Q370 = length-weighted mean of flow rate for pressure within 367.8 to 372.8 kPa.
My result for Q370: 25.4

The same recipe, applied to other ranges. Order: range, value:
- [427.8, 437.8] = 25.4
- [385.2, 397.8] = 25.2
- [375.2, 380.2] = 25.4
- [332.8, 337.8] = 25.3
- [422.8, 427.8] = 25.6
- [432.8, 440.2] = 25.2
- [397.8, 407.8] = 24.9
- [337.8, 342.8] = 25.3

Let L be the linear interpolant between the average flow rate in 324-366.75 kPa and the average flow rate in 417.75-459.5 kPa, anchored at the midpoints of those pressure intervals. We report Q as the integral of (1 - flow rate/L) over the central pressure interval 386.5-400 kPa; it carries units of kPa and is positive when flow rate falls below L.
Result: 0.1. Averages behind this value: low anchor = 25.3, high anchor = 25.3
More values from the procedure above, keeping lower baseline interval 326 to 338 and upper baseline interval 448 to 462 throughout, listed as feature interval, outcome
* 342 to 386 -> -0.25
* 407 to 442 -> -0.05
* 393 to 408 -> 0.16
